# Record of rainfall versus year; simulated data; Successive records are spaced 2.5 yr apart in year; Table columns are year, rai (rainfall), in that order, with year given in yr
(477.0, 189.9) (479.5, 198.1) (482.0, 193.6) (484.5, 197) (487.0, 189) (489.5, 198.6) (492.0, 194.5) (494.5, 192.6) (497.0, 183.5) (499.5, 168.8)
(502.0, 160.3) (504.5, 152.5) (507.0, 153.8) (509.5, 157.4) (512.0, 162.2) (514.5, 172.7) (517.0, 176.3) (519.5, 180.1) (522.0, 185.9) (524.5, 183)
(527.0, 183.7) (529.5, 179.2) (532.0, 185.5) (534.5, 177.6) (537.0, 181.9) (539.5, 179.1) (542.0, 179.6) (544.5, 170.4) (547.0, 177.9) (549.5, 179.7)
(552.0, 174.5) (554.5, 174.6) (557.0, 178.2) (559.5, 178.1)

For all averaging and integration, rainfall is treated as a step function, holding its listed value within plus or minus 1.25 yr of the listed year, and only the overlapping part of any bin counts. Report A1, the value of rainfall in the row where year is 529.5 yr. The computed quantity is 179.2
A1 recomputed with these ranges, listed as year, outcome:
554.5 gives 174.6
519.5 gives 180.1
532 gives 185.5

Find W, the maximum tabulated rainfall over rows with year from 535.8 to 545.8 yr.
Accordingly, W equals 181.9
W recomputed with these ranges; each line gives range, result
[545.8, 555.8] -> 179.7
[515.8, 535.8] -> 185.9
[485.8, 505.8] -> 198.6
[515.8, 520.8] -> 180.1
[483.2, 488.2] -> 197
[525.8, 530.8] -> 183.7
